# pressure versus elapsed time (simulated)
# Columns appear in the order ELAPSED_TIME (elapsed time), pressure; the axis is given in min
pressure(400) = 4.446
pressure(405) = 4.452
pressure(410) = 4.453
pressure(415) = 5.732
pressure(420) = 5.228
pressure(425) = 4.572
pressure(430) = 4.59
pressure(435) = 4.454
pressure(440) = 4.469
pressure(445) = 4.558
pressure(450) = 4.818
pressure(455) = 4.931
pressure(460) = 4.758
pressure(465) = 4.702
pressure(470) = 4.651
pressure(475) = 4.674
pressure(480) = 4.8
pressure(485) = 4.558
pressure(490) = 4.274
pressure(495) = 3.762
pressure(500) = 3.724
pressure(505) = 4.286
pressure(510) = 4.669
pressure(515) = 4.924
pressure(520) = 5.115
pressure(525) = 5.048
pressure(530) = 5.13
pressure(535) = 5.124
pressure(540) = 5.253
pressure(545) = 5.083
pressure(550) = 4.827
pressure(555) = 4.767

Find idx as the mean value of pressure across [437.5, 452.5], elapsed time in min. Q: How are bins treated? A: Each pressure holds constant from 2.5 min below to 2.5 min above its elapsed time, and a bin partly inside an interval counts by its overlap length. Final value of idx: 4.61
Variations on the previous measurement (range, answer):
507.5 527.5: 4.94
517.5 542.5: 5.13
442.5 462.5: 4.77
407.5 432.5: 4.92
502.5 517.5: 4.63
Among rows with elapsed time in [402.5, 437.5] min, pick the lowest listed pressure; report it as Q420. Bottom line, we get 4.452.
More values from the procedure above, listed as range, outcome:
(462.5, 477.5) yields 4.651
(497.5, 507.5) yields 3.724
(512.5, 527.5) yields 4.924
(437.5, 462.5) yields 4.469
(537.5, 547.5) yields 5.083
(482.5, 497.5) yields 3.762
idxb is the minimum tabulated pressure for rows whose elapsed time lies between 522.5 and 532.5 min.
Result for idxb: 5.048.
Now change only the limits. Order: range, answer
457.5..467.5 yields 4.702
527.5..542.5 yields 5.124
